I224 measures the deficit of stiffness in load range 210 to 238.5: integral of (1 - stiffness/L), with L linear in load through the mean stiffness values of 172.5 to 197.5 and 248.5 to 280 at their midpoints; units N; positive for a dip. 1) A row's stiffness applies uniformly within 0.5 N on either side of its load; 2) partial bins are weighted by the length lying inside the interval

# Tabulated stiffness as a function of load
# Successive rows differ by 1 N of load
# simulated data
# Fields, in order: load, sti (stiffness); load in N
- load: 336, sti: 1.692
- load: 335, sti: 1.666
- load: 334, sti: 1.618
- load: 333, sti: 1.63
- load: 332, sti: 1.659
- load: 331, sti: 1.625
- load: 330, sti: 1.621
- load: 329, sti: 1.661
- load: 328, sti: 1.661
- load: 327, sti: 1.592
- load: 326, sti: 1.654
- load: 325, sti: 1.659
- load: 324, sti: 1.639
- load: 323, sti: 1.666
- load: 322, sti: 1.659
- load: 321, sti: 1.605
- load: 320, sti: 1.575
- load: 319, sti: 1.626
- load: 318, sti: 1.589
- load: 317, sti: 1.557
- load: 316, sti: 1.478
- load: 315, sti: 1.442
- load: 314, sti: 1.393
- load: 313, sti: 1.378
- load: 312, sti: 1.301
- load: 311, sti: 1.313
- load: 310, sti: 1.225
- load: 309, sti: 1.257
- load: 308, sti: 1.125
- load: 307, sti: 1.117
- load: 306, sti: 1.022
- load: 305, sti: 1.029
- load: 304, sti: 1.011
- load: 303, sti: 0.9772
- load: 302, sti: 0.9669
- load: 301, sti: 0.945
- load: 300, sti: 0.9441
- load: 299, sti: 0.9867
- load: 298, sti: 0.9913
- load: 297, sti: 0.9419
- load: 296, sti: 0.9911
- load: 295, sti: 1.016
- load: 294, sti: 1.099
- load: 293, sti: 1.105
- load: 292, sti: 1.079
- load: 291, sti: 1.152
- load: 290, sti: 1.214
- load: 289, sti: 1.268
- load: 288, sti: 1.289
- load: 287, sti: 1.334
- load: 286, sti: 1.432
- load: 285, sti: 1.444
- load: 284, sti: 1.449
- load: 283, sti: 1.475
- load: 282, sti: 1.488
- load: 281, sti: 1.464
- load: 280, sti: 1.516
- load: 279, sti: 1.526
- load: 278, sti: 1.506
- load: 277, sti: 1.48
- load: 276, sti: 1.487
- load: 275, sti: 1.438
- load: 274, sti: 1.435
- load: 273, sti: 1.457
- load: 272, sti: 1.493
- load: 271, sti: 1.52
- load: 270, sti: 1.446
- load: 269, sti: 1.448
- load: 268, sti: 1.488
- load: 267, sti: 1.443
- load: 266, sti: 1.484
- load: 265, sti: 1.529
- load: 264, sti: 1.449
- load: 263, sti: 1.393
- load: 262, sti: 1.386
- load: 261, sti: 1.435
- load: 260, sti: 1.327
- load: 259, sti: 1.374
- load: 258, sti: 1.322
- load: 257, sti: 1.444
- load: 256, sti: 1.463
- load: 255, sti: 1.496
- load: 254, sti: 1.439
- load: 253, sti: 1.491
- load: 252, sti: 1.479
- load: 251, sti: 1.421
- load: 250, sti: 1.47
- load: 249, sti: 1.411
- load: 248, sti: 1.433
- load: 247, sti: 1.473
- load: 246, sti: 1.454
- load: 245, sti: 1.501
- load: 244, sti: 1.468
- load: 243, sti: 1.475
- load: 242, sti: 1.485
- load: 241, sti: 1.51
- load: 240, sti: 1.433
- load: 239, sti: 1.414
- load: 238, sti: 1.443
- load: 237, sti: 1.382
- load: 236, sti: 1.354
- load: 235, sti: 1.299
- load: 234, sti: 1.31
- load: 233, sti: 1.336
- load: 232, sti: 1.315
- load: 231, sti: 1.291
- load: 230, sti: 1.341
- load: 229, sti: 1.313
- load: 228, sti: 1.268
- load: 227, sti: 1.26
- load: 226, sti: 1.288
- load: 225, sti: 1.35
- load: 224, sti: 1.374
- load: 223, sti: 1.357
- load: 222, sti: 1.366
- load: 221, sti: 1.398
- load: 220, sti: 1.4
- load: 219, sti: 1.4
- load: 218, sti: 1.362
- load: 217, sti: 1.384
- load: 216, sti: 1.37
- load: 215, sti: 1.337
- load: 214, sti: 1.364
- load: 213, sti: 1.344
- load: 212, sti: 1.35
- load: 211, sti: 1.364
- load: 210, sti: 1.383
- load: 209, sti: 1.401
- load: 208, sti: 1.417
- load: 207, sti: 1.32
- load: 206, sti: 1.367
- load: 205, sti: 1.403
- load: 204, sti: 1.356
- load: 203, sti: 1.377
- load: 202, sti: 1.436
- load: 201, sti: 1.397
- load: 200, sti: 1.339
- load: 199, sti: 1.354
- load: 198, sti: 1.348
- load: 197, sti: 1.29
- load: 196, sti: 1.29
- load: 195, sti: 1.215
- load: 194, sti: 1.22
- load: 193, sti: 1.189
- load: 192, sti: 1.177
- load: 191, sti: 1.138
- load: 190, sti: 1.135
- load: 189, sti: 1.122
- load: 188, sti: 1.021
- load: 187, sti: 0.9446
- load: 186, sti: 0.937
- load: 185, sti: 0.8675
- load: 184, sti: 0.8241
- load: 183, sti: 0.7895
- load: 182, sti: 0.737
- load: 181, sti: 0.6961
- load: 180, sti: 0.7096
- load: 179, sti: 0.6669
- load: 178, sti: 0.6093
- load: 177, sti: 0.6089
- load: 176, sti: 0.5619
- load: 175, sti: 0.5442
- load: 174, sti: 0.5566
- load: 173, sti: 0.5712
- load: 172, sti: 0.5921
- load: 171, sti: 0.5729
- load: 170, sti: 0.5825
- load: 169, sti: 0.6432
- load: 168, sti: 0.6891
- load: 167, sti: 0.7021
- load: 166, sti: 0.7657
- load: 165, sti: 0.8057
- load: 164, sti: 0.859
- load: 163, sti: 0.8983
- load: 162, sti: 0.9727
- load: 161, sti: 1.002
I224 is -4.4 N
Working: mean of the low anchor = 0.897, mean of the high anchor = 1.45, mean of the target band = 1.35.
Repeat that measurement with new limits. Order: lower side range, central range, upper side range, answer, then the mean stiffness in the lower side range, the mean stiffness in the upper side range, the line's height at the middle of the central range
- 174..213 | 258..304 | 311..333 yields 3.29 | 1.1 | 1.57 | 1.42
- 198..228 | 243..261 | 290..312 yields -3.00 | 1.36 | 1.07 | 1.23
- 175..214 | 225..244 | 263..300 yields -2.24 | 1.12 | 1.34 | 1.22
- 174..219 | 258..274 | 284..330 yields -2.58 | 1.13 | 1.3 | 1.24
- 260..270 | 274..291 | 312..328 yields 0.72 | 1.44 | 1.56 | 1.48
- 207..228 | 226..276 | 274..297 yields -2.86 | 1.36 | 1.32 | 1.34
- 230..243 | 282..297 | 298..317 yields -0.17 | 1.38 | 1.17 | 1.22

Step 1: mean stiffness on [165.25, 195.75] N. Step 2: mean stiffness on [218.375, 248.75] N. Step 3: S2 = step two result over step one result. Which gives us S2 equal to 1.69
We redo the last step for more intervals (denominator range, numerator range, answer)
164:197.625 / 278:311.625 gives 1.41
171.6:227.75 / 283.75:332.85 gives 1.16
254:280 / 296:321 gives 0.84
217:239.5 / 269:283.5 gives 1.10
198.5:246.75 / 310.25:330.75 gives 1.13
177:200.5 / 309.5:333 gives 1.52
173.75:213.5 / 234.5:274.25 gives 1.31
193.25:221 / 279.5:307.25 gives 0.86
